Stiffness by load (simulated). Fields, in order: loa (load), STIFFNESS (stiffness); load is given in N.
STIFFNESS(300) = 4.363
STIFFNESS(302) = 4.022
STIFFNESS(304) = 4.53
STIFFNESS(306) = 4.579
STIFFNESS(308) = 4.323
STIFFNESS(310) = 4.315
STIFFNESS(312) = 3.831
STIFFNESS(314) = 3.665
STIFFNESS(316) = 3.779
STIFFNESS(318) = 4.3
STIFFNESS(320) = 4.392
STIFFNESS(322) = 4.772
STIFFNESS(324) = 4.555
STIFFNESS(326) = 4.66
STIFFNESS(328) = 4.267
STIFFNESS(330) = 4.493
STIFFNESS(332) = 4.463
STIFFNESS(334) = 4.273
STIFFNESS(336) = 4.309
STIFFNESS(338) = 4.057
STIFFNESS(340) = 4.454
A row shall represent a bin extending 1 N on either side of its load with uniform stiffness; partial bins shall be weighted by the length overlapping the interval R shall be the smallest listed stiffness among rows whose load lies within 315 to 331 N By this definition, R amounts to 3.779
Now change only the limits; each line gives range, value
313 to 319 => 3.665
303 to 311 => 4.315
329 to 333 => 4.463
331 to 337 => 4.273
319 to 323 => 4.392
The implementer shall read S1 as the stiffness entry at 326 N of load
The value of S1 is 4.66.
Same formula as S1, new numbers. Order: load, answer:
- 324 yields 4.555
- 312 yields 3.831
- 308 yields 4.323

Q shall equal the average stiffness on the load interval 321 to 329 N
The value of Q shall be 4.56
